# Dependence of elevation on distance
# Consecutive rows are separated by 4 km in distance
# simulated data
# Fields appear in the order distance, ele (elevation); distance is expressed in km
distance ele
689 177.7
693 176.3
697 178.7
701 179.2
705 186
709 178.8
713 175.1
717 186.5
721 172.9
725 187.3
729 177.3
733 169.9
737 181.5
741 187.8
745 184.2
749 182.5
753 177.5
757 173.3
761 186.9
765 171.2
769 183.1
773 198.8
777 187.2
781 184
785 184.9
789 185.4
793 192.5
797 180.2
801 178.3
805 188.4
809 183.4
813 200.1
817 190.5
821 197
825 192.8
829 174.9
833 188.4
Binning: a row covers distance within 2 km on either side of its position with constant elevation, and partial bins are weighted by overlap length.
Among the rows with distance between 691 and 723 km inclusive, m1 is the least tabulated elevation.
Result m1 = 172.9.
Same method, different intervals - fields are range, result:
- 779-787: 184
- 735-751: 181.5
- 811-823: 190.5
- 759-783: 171.2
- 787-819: 178.3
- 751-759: 173.3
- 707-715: 175.1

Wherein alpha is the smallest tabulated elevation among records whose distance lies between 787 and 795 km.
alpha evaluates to 185.4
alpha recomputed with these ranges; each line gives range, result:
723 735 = 169.9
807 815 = 183.4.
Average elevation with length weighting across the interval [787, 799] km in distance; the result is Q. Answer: 186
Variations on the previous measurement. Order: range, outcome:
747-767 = 178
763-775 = 184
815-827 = 193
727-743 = 179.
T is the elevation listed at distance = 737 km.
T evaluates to 181.5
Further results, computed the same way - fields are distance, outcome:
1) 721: 172.9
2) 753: 177.5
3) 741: 187.8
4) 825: 192.8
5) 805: 188.4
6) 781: 184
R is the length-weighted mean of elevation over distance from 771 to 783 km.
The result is 190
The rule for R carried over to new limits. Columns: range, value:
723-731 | 182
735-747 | 184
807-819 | 191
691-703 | 178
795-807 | 182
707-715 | 177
